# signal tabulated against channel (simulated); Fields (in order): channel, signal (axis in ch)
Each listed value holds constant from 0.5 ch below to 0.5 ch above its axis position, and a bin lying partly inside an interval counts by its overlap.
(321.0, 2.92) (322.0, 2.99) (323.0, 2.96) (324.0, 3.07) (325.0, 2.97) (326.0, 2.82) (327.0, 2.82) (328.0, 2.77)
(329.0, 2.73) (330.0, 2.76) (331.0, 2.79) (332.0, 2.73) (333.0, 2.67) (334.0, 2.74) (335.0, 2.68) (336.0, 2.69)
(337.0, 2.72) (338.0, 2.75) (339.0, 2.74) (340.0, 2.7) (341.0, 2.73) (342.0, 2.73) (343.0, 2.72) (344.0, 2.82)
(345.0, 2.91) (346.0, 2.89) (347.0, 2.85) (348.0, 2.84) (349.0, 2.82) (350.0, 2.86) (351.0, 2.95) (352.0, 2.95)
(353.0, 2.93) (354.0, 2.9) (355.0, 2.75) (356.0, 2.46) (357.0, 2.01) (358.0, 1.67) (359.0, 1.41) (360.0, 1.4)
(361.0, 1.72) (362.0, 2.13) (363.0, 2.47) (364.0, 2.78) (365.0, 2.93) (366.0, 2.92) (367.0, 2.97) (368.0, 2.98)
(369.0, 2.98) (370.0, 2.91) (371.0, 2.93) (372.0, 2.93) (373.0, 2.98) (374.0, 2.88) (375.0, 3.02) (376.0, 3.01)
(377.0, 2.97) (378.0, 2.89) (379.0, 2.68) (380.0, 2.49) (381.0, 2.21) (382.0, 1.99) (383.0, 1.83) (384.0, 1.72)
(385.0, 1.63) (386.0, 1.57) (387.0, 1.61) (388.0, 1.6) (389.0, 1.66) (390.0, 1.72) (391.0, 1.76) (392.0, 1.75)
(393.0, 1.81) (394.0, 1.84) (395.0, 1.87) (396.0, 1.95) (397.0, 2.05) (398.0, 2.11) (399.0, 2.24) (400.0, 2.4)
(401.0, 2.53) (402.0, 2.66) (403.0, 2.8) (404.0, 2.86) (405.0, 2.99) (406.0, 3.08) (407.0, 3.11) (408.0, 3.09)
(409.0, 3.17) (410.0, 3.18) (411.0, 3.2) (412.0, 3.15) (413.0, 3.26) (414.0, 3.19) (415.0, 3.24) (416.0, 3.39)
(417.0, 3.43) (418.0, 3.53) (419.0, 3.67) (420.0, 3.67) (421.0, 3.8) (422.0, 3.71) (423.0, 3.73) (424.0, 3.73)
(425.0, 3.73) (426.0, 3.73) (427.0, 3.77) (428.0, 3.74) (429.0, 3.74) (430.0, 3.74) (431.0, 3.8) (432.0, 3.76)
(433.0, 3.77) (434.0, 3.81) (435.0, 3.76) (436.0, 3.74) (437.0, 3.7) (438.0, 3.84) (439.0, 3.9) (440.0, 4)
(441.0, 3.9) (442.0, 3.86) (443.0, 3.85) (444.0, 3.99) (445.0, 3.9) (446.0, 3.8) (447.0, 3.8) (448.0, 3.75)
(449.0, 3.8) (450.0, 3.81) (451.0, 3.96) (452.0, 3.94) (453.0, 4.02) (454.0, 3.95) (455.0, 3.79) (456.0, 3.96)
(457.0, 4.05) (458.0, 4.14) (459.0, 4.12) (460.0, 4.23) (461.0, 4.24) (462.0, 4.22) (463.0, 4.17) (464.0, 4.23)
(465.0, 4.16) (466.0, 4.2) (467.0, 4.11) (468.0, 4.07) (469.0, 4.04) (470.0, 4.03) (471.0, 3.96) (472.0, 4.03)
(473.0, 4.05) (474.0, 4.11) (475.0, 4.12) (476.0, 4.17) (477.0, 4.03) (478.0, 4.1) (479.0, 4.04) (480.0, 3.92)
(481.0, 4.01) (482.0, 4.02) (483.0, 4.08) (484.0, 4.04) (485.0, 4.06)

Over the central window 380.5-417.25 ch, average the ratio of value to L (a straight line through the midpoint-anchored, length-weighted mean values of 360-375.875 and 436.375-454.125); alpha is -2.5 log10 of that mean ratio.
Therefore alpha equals 0.31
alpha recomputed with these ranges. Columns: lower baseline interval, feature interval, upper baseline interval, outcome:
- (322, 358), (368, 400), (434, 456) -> 0.38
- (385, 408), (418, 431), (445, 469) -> -0.22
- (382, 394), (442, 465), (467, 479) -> -0.13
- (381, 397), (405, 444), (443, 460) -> -0.20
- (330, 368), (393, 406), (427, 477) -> 0.36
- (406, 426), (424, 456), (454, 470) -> -0.02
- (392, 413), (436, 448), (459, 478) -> -0.10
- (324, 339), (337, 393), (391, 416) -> 0.10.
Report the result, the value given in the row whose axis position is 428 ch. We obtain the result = 3.74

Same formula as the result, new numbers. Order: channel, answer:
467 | 4.11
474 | 4.11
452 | 3.94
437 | 3.7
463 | 4.17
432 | 3.76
